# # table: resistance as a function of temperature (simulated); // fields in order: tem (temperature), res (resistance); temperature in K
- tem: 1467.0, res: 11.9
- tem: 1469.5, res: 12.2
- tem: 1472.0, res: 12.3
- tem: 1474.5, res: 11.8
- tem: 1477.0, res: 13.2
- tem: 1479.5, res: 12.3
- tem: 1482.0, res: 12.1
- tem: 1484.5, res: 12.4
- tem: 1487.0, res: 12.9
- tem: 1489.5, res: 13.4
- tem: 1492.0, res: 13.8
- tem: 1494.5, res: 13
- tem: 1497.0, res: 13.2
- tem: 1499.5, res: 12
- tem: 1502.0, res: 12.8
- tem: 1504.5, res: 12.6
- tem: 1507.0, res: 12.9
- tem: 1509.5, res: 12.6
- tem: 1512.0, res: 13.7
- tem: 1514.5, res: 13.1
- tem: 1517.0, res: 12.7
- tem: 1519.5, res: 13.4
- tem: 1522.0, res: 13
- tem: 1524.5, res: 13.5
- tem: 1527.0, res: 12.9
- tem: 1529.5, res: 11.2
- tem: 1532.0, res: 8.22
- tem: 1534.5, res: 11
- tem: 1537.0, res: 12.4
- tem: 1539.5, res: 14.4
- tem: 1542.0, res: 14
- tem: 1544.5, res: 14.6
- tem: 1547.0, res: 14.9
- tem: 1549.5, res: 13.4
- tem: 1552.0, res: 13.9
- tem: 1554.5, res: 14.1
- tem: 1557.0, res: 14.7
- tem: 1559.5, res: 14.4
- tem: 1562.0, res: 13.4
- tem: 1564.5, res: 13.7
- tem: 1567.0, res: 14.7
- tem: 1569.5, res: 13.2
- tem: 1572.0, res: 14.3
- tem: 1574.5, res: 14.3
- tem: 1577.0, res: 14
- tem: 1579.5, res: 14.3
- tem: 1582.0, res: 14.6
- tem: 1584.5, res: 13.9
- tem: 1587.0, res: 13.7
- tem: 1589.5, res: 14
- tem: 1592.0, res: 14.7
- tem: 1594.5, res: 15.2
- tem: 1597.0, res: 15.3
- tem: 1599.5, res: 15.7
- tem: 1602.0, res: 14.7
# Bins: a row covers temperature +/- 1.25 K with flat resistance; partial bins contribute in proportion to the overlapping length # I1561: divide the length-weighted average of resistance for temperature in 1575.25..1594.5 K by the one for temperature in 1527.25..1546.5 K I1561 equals 1.15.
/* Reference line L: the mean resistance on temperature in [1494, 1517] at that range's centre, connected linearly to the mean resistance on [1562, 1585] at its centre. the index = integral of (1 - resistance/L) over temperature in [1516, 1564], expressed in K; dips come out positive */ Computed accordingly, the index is 1.12 K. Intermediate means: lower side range 12.9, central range 13.2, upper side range 14.1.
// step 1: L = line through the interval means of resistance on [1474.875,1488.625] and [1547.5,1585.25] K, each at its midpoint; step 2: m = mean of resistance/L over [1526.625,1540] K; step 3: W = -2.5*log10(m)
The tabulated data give 0.18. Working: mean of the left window 12.6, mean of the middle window 11.5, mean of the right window 14.1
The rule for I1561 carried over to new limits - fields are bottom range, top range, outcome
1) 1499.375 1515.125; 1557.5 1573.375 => 1.09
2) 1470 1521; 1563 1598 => 1.11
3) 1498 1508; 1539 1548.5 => 1.15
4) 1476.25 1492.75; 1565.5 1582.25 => 1.10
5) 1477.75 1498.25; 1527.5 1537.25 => 0.83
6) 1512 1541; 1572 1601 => 1.17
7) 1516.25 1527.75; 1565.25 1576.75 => 1.07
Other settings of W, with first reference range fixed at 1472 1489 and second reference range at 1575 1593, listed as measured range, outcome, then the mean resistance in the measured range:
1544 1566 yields -0.03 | 14.1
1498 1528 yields 0.01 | 12.9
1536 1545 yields -0.03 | 13.8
